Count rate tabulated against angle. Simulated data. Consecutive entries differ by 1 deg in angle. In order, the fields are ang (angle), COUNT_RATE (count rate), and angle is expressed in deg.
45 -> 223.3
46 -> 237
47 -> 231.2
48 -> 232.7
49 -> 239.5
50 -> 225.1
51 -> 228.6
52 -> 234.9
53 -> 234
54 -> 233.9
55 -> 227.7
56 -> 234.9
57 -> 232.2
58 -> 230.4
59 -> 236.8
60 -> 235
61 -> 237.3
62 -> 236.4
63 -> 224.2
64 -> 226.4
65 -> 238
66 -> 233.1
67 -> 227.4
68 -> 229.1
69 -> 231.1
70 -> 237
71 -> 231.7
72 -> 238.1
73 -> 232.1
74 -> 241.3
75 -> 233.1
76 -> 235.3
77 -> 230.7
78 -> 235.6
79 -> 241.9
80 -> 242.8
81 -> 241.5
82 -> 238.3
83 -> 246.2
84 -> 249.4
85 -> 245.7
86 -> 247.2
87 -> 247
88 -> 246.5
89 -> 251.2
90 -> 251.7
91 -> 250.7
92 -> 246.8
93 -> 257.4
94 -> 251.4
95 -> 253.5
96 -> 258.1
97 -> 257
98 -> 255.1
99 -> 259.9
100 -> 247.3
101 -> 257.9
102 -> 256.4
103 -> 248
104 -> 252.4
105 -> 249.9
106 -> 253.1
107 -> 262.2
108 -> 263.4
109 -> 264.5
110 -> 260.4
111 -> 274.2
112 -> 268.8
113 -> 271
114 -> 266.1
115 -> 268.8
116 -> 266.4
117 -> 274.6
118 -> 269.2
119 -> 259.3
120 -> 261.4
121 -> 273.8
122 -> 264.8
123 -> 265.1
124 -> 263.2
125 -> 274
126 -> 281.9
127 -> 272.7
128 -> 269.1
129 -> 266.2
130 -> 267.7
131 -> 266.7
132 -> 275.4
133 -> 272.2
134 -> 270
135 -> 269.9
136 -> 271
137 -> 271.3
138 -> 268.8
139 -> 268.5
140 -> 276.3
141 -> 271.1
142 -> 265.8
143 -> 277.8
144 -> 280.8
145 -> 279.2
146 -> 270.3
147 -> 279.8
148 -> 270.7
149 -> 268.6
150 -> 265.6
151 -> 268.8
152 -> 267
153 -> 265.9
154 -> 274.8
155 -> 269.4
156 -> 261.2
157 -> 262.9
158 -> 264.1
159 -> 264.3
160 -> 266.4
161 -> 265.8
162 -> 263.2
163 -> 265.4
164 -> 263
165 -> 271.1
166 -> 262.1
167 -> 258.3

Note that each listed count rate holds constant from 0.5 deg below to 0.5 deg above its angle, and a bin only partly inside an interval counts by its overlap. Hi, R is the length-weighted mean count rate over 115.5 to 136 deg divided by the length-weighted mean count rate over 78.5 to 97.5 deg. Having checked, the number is 1.08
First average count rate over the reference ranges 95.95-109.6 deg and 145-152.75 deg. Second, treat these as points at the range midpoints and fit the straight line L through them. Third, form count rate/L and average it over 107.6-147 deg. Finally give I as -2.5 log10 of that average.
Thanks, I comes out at -0.03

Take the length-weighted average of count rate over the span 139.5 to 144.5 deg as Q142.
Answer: 274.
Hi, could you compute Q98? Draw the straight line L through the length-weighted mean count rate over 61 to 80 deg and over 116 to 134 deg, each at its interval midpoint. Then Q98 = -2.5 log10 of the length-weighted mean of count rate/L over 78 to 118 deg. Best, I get -0.01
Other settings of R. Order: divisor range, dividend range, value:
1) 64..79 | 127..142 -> 1.16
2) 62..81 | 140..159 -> 1.15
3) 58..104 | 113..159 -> 1.11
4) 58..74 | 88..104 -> 1.09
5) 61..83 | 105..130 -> 1.14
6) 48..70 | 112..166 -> 1.16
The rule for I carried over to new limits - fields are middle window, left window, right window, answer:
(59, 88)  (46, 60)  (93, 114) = 0.03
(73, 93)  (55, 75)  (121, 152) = 0.00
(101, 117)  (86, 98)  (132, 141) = -0.01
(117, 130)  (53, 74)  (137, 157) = -0.03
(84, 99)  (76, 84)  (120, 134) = -0.02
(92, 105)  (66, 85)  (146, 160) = -0.03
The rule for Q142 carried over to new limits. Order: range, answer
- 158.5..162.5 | 265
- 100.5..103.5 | 254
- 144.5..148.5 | 275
